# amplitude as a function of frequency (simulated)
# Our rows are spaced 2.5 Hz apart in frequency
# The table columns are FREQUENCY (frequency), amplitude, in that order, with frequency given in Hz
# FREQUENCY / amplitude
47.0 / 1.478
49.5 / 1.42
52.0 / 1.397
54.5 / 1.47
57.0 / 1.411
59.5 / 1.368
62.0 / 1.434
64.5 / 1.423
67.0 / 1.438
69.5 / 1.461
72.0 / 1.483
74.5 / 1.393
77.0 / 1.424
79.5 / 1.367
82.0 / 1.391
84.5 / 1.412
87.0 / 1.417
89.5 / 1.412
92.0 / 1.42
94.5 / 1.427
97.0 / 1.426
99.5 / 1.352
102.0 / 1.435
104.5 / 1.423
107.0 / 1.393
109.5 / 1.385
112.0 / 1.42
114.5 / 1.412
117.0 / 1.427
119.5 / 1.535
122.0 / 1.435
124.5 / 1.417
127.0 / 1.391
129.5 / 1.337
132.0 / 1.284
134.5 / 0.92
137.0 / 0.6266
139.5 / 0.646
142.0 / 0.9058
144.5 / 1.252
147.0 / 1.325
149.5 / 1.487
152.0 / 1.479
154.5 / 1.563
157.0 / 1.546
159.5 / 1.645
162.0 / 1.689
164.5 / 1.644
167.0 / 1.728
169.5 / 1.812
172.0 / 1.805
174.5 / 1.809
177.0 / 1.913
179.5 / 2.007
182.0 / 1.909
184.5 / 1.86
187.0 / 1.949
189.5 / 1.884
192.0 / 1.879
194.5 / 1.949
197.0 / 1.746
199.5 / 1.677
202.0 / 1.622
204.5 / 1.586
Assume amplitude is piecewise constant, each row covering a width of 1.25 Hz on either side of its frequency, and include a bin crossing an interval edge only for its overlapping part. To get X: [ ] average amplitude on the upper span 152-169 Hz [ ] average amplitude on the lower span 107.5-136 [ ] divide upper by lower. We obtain 1.20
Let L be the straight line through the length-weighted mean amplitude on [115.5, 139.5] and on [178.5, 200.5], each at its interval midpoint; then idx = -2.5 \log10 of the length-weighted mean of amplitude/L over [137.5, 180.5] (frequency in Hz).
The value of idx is 0.04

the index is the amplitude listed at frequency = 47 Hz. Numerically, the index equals 1.478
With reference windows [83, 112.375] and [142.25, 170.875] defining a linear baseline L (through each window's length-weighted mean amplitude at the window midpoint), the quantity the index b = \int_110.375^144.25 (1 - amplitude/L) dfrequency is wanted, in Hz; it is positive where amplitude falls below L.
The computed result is 5.88 Hz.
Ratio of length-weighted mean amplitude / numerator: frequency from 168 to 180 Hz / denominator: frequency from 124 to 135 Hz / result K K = 1.45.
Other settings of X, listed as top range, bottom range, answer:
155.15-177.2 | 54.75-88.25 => 1.21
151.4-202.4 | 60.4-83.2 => 1.25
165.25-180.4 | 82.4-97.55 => 1.30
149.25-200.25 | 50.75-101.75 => 1.25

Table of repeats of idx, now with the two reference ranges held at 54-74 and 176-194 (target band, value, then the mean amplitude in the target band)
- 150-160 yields 0.16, 1.55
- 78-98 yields 0.09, 1.41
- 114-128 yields 0.16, 1.44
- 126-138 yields 0.46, 1.12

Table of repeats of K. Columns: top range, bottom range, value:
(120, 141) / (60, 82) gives 0.80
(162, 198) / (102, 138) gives 1.39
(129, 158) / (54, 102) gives 0.84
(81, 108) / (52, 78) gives 0.99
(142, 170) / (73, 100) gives 1.08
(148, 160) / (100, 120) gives 1.08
